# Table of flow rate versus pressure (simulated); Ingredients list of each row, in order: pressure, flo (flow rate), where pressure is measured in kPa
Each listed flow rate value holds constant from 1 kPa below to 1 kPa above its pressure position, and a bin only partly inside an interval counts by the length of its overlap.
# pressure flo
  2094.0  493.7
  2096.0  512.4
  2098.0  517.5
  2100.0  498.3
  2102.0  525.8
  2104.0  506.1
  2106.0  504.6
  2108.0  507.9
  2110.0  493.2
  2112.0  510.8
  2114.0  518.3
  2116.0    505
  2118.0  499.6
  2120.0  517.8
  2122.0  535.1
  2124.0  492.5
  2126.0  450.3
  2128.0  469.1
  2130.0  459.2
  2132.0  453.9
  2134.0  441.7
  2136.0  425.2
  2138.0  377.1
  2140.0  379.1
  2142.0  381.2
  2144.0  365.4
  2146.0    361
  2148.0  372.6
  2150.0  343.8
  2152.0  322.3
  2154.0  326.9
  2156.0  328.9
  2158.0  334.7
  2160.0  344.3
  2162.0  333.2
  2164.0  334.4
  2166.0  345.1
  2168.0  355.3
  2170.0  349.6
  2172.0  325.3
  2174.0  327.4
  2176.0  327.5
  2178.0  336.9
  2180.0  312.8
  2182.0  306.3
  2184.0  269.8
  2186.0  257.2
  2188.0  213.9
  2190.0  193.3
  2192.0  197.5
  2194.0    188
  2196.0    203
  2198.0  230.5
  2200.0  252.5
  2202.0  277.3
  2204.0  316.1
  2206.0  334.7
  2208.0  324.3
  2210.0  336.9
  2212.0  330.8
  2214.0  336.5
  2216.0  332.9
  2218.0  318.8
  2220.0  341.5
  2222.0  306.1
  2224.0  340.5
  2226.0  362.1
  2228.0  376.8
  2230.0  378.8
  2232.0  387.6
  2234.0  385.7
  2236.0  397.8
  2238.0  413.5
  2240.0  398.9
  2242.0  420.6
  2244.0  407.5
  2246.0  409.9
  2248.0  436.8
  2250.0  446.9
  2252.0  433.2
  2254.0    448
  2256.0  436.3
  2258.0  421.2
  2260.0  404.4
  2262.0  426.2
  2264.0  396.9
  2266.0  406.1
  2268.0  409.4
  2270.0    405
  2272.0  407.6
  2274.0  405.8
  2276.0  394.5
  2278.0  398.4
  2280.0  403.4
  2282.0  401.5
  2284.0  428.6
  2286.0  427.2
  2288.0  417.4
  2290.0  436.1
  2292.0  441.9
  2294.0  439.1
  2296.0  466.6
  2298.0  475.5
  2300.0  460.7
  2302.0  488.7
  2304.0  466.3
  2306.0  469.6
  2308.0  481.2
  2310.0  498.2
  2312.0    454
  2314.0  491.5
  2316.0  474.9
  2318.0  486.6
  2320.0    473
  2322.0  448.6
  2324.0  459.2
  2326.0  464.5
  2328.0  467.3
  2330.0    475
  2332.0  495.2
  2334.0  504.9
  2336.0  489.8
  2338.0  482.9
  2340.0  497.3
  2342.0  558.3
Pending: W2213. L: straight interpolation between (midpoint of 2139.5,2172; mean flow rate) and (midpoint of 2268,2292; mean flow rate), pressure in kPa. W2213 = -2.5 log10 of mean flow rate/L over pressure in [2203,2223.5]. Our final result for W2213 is 0.15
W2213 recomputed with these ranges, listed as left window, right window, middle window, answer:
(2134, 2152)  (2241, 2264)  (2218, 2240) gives 0.13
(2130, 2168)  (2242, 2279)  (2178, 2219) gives 0.37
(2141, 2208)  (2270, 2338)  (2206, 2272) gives -0.02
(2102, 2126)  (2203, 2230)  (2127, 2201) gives 0.29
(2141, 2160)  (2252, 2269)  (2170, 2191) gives 0.26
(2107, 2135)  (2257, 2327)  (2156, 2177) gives 0.38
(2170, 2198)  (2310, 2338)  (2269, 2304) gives -0.02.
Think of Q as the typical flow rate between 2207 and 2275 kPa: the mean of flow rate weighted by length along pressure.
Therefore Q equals 388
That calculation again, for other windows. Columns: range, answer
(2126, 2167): 377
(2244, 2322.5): 438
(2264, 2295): 414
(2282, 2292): 426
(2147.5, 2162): 338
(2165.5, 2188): 314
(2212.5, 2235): 351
